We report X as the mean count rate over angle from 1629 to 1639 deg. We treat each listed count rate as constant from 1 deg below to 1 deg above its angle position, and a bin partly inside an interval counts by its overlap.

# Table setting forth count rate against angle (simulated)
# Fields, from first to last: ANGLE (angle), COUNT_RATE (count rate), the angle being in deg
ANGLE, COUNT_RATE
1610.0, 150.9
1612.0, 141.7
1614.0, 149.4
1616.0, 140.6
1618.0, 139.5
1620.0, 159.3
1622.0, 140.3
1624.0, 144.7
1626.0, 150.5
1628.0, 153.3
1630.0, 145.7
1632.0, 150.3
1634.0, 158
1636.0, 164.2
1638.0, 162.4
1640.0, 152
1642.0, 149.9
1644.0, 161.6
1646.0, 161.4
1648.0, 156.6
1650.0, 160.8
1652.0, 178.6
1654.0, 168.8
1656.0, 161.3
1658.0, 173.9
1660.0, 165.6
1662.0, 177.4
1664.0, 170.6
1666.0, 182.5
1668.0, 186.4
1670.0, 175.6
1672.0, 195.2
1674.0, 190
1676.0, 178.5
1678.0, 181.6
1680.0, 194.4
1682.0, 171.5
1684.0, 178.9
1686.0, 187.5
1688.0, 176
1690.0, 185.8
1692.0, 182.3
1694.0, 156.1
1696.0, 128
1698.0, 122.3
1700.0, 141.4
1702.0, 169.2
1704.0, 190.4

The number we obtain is 156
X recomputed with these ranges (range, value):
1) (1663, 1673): 182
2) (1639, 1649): 156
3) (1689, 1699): 155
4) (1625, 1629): 152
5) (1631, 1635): 154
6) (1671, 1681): 188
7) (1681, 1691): 180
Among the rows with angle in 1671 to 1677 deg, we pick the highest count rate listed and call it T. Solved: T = 195.2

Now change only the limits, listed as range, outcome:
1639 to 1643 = 152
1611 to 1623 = 159.3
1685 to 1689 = 187.5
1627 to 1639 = 164.2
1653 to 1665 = 177.4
